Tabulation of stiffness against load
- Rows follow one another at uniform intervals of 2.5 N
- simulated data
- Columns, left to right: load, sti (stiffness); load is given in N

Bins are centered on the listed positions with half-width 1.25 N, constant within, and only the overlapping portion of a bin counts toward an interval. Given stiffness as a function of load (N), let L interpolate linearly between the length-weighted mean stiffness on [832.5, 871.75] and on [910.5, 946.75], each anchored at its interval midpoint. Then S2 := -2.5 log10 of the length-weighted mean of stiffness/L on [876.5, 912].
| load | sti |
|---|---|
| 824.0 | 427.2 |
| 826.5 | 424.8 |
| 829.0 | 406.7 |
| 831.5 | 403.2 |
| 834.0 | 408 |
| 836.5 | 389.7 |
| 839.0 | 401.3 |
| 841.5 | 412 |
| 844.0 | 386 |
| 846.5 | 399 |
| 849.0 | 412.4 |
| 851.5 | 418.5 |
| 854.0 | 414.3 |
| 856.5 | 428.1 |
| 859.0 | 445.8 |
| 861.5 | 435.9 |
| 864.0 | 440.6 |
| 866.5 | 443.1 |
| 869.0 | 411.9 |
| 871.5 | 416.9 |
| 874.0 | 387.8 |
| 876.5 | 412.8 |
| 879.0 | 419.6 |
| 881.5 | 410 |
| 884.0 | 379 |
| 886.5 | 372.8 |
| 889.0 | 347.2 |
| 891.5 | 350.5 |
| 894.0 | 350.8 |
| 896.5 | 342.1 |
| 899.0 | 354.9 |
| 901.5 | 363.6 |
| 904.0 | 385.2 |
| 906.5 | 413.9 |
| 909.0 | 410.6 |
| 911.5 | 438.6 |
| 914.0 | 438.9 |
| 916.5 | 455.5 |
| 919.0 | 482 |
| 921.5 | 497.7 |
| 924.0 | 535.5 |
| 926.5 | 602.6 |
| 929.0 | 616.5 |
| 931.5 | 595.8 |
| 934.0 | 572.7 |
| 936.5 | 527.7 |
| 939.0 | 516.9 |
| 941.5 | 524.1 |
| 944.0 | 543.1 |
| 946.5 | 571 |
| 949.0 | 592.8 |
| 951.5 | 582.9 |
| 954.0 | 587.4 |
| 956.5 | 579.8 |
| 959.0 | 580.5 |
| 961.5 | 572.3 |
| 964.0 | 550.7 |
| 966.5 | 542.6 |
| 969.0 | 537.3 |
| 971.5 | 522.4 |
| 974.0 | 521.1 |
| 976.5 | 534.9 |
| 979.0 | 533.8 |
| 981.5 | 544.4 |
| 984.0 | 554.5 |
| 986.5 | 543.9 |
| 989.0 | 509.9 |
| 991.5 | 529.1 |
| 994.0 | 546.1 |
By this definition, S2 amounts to 0.243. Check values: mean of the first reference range 416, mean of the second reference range 527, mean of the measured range 381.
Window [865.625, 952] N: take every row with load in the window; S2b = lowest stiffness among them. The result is 342.1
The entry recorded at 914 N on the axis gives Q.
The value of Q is 438.9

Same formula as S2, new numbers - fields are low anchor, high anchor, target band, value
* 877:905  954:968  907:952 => -0.10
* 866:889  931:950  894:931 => 0.09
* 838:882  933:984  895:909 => 0.26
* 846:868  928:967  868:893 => 0.18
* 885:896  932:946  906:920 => 0.00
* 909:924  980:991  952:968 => -0.12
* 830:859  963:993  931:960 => -0.12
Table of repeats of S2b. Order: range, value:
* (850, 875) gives 387.8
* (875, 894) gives 347.2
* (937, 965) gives 516.9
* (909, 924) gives 410.6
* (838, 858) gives 386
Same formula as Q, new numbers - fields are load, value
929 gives 616.5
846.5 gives 399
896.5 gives 342.1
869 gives 411.9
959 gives 580.5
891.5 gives 350.5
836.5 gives 389.7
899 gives 354.9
